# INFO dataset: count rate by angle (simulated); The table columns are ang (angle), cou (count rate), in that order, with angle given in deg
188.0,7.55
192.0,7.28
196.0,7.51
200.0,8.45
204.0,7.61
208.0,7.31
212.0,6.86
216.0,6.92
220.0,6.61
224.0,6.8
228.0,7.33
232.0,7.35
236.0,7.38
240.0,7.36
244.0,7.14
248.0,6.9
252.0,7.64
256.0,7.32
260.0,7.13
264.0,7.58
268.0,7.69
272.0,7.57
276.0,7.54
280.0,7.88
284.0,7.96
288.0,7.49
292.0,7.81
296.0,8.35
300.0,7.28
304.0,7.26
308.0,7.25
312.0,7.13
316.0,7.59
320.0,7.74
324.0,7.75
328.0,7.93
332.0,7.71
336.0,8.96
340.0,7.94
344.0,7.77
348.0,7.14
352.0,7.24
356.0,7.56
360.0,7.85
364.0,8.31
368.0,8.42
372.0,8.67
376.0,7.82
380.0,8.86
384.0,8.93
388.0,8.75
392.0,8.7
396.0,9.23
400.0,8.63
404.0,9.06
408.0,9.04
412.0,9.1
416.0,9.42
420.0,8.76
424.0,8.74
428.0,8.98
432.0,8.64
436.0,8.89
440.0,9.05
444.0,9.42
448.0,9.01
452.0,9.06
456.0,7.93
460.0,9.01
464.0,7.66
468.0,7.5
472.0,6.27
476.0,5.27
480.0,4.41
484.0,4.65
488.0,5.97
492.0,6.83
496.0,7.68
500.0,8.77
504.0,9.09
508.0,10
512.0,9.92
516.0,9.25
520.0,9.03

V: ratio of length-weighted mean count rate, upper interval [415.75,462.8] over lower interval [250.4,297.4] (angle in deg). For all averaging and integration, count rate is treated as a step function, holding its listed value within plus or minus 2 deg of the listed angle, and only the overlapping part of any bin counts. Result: 1.16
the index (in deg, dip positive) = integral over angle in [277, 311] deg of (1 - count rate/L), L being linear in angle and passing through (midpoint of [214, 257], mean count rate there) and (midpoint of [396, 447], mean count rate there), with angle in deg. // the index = 0.4 deg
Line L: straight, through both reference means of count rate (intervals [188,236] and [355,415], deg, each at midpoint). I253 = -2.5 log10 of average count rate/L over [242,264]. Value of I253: 0.05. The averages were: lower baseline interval 7.29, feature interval 7.26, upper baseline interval 8.63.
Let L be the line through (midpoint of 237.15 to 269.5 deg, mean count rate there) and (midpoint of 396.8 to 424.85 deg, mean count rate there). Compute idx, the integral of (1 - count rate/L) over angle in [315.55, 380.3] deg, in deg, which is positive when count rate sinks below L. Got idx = 3.00 deg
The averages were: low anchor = 7.34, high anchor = 8.98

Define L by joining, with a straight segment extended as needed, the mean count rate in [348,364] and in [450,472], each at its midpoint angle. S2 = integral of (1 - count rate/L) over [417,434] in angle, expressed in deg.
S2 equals -1.98 deg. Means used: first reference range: 7.59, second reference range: 8.05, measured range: 8.82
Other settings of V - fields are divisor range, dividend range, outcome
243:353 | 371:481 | 1.11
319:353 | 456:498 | 0.84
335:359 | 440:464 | 1.14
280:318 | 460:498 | 0.84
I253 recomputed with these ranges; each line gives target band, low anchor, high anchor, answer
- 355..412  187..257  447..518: -0.14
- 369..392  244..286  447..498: -0.19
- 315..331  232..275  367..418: 0.05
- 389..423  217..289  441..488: -0.23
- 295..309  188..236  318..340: 0.05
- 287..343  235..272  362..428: 0.03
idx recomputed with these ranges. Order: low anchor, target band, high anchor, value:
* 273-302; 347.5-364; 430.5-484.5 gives 0.3 deg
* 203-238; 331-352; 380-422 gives 1.2 deg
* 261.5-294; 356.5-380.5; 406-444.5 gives 0.7 deg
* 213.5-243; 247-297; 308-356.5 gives -1.7 deg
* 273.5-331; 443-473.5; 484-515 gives -0.8 deg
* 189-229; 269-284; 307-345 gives -0.3 deg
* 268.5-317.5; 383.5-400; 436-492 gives -3.1 deg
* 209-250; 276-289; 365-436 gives -0.3 deg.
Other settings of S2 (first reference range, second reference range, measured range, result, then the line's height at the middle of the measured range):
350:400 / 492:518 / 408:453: -2.04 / 8.62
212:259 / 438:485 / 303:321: -0.29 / 7.26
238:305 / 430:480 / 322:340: -0.92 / 7.68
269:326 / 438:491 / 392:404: -2.39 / 7.43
